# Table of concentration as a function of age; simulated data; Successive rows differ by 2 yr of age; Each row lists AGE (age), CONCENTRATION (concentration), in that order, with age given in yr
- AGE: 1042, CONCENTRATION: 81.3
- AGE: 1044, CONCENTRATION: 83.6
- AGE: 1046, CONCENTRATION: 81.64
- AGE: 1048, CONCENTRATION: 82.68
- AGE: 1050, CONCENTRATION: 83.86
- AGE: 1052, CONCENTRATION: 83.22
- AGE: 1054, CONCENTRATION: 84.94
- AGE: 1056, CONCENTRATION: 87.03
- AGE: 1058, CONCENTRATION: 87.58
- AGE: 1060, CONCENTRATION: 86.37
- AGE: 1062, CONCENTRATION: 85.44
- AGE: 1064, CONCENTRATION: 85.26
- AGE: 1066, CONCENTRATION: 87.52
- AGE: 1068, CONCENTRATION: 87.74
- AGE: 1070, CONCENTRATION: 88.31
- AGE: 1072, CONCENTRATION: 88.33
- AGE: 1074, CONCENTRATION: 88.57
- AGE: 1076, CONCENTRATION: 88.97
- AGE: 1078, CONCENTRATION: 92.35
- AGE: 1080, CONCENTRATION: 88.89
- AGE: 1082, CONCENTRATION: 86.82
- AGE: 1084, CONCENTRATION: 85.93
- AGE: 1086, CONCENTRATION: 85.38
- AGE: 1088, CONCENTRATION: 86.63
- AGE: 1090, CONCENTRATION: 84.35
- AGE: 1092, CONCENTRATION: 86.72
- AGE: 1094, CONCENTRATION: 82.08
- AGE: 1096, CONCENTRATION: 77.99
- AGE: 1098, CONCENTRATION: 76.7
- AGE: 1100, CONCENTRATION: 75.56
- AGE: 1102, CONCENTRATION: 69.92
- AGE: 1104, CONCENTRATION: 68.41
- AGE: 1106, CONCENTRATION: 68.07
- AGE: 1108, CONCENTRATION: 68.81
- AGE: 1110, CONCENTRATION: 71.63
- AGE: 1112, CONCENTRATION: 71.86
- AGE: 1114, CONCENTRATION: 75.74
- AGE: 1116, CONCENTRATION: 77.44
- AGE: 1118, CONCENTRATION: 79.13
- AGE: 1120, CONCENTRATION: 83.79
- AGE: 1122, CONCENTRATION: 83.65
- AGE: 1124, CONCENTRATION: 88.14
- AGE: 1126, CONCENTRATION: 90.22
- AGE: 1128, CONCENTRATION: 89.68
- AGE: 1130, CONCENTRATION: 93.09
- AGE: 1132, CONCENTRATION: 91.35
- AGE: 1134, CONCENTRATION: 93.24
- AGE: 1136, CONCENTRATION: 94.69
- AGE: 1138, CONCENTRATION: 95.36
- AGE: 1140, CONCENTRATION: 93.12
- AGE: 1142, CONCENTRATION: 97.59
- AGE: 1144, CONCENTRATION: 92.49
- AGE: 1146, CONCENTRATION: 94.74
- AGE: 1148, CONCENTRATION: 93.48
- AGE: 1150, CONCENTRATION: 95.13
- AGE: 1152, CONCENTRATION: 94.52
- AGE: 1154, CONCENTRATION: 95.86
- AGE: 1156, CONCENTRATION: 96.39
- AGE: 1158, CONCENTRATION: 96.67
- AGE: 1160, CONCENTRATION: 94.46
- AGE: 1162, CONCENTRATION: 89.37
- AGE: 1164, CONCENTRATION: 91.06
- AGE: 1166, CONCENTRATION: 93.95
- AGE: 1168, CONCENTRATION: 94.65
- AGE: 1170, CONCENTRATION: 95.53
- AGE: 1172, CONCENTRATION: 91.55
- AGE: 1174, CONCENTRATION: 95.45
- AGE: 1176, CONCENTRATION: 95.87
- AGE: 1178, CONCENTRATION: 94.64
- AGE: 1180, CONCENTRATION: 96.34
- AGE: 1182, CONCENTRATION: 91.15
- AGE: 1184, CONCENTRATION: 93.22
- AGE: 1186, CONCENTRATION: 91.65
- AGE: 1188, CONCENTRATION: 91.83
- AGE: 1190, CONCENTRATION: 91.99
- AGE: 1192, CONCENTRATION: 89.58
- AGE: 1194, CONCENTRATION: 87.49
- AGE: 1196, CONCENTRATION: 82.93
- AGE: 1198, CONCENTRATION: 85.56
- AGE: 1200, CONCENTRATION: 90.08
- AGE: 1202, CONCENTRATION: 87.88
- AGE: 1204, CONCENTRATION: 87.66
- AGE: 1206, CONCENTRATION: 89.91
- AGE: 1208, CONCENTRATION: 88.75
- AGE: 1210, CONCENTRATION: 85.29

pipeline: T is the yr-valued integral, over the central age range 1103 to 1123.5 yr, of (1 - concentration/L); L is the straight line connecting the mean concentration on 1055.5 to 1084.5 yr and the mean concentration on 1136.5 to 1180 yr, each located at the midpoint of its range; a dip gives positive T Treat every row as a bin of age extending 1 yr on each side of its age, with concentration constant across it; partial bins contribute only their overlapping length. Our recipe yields 3.6 yr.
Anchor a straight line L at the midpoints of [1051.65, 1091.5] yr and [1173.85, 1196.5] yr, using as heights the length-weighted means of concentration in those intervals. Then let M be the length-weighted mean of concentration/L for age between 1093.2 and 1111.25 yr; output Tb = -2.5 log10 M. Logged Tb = 0.205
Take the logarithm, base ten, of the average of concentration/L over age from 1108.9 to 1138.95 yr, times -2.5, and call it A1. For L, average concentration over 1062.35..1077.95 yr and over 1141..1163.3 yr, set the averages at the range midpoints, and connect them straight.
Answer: 0.09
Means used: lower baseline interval 88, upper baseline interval 94.6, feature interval 85.2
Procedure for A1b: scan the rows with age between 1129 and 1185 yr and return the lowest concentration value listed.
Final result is 89.37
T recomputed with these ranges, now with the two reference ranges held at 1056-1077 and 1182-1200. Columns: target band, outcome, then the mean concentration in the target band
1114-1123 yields 0.8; 80.4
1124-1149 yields -1.3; 93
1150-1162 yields -0.8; 95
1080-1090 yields 0.2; 86.3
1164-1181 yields -1.0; 94.5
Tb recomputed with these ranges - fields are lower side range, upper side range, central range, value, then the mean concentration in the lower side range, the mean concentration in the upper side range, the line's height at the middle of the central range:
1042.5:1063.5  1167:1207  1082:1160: 0.031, 84.6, 91.2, 88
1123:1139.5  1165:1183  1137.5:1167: -0.013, 92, 94.3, 93.2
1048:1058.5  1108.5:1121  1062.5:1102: -0.055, 85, 76.3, 80.9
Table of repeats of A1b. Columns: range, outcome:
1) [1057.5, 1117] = 68.07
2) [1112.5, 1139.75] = 75.74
